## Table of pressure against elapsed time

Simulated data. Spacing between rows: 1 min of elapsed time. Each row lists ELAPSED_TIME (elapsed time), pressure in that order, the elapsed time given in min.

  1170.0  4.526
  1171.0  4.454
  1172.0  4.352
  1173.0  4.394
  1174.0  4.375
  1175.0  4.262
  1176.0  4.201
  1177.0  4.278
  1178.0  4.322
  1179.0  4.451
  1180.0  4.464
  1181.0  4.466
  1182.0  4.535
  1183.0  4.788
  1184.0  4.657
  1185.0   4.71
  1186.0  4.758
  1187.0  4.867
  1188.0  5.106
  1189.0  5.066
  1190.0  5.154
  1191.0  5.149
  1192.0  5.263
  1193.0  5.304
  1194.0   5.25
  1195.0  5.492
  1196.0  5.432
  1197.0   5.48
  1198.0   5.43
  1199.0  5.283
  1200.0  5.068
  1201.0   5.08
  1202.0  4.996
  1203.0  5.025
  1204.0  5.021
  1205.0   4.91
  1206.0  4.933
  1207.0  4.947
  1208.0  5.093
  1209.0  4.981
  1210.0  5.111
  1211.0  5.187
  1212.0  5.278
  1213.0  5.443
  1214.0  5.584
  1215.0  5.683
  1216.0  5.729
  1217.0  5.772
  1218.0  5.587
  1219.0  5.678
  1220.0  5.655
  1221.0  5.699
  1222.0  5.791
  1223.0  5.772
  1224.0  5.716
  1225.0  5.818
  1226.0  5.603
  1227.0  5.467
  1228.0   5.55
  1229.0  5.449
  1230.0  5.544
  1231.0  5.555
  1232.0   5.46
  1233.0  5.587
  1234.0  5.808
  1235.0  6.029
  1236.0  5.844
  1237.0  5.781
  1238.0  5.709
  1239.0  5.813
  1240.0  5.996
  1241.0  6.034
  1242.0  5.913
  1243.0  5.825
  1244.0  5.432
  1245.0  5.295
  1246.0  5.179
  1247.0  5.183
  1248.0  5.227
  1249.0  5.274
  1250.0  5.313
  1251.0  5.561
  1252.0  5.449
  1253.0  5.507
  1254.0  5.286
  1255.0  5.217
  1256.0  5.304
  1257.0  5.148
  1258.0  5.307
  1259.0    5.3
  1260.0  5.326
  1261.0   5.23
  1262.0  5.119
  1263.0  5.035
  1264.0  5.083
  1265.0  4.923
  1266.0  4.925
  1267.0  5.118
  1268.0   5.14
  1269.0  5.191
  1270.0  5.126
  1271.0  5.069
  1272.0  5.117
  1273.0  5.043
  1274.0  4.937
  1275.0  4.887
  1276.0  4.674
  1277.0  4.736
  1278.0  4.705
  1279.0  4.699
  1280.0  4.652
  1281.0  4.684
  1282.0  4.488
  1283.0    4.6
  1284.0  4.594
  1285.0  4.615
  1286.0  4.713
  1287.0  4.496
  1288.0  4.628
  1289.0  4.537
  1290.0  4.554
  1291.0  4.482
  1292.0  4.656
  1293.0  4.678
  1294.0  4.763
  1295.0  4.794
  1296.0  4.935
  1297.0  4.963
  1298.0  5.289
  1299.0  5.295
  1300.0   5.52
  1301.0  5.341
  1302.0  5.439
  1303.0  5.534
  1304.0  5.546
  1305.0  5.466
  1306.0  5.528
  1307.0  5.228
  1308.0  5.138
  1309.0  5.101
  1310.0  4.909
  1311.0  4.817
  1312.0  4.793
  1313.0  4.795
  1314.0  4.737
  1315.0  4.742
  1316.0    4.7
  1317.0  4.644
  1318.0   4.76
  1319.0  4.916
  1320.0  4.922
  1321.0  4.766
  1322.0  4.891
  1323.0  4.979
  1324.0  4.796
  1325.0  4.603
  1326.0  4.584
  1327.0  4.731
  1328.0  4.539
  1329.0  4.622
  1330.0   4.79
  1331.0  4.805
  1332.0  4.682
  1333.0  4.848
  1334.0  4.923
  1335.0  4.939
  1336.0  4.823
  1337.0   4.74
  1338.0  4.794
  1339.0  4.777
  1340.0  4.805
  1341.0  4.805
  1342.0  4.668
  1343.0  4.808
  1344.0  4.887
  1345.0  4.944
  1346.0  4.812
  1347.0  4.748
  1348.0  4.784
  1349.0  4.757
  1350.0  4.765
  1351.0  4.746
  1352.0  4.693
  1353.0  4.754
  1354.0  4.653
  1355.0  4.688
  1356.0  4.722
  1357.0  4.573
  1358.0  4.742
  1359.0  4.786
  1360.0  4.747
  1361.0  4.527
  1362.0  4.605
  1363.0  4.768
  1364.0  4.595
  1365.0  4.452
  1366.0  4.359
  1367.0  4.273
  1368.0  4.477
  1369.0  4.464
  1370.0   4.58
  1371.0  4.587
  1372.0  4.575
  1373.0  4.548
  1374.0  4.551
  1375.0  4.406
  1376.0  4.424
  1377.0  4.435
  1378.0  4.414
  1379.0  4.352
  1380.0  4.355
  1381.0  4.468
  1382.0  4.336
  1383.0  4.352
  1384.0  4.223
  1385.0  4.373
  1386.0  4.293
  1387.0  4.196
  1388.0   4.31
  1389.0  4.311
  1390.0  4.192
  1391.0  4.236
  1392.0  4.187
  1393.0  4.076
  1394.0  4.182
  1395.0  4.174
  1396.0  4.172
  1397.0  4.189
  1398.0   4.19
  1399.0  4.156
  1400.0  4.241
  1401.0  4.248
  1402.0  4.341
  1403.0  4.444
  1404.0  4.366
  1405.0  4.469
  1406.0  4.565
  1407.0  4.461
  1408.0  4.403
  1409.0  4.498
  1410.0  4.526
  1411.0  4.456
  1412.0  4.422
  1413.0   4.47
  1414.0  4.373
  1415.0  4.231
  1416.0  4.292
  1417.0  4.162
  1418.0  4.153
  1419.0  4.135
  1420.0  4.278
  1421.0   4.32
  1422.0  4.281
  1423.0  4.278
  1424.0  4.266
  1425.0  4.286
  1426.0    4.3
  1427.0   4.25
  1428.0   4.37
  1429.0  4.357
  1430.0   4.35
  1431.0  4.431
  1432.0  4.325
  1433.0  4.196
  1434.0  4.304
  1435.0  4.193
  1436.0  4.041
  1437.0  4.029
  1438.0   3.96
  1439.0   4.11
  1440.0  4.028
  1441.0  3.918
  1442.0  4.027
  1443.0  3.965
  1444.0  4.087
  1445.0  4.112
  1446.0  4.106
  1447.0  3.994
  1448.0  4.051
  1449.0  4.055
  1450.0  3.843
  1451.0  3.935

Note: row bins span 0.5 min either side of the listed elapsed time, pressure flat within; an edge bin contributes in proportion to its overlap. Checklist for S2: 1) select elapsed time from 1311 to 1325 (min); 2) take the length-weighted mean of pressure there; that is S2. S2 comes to 4.8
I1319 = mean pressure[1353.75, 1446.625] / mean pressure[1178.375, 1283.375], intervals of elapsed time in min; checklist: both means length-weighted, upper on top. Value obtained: 0.83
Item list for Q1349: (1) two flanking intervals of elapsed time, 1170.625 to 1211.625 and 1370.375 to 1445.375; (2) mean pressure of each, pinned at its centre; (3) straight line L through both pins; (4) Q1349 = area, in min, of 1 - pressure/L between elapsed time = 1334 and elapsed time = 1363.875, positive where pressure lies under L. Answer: -2.0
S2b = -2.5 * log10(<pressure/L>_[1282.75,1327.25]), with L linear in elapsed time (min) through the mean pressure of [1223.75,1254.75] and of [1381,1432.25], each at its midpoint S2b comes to 0.04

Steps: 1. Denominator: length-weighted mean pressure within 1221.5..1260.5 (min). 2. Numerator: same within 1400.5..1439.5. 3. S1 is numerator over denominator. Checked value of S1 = 0.8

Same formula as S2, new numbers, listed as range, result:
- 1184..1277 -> 5.33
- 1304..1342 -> 4.86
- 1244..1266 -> 5.25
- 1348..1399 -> 4.46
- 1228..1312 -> 5.17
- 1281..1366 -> 4.82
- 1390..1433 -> 4.3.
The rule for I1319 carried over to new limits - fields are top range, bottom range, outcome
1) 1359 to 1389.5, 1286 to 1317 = 0.90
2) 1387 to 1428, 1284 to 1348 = 0.88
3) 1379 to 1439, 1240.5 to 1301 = 0.85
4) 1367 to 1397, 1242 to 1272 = 0.83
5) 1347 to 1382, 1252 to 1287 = 0.92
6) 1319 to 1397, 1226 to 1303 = 0.89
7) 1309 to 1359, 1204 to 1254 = 0.87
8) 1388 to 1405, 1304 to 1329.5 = 0.87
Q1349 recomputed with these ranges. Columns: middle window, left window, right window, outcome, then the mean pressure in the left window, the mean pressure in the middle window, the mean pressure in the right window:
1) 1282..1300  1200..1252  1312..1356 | 1.1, 5.48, 4.76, 4.77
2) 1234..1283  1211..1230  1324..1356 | 0.9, 5.61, 5.25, 4.76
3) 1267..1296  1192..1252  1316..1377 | 1.9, 5.47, 4.77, 4.7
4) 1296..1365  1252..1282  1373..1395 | -3.2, 5.05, 4.87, 4.32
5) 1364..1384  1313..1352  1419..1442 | 0.4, 4.78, 4.44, 4.22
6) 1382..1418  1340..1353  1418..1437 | 1.1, 4.78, 4.31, 4.27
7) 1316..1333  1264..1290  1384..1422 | -0.5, 4.81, 4.75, 4.3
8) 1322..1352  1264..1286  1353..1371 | -0.7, 4.86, 4.78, 4.59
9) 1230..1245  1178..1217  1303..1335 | -2.2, 5.08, 5.75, 4.89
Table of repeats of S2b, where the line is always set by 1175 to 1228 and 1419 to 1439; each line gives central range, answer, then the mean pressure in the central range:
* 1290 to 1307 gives -0.078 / 5.12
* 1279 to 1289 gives 0.051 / 4.61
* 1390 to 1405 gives 0.035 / 4.24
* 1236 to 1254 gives -0.118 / 5.56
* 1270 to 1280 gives -0.002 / 4.88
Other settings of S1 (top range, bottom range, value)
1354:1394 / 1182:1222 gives 0.85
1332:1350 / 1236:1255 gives 0.87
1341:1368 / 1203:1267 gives 0.86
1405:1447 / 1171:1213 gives 0.87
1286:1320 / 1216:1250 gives 0.88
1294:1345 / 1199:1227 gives 0.92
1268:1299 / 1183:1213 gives 0.94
